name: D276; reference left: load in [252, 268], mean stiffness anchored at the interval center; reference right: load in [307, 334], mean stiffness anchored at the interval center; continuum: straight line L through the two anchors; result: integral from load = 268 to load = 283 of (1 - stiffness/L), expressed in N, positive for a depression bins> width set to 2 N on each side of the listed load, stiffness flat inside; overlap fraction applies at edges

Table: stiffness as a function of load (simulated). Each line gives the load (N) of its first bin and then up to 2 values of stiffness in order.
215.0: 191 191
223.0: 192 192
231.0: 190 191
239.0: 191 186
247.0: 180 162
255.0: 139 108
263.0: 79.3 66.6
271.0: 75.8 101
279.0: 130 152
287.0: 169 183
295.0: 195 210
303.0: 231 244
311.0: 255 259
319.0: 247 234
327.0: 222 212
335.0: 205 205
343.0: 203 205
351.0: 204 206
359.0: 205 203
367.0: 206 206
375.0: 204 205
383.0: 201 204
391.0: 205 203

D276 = 3.6 N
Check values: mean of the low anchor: 104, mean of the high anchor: 237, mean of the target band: 107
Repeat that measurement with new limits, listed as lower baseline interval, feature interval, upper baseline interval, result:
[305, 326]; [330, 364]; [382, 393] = 3.35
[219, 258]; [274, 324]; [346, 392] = -2.79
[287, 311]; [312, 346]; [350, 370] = -2.43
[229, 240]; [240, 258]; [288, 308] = 2.75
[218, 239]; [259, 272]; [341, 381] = 7.73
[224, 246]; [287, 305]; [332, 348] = -0.20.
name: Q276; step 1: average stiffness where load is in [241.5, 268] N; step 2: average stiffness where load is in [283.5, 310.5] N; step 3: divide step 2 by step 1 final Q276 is 1.5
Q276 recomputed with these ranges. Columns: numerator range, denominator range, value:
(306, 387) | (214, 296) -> 1.40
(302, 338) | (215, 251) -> 1.24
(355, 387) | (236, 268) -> 1.43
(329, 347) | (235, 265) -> 1.36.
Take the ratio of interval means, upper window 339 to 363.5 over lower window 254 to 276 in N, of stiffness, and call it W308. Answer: 2.2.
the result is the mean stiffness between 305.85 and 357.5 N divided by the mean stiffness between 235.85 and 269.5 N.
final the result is 1.59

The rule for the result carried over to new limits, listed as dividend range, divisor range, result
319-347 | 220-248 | 1.14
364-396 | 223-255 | 1.12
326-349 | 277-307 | 1.12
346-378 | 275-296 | 1.29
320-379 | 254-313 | 1.34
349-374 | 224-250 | 1.09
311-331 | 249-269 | 2.15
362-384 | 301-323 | 0.83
